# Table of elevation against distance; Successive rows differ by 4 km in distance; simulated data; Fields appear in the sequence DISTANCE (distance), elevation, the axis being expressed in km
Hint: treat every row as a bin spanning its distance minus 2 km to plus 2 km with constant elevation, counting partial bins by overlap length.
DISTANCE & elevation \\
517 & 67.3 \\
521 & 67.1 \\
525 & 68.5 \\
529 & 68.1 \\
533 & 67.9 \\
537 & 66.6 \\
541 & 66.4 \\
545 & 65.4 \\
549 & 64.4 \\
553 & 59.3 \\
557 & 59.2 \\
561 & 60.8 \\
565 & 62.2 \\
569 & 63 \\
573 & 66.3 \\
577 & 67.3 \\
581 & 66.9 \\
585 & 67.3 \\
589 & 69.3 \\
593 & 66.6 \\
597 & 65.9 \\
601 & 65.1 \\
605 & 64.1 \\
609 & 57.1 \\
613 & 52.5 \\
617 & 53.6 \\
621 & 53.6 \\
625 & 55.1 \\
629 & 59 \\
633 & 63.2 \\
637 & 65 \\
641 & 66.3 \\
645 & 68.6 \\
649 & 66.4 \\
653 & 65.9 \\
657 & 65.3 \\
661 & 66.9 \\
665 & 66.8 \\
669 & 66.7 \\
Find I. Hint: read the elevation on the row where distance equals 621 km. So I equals 53.6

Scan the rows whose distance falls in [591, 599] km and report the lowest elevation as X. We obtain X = 65.9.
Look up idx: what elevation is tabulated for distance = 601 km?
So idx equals 65.1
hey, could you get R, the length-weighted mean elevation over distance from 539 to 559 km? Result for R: 62.9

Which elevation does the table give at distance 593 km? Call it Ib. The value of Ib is 66.6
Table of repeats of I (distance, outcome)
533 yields 67.9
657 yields 65.3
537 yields 66.6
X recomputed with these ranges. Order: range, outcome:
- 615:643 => 53.6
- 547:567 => 59.2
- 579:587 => 66.9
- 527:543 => 66.4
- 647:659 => 65.3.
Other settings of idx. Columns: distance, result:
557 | 59.2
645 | 68.6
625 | 55.1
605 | 64.1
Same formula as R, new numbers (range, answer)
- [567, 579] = 65.5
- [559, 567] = 61.5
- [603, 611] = 60.6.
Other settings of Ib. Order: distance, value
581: 66.9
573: 66.3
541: 66.4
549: 64.4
